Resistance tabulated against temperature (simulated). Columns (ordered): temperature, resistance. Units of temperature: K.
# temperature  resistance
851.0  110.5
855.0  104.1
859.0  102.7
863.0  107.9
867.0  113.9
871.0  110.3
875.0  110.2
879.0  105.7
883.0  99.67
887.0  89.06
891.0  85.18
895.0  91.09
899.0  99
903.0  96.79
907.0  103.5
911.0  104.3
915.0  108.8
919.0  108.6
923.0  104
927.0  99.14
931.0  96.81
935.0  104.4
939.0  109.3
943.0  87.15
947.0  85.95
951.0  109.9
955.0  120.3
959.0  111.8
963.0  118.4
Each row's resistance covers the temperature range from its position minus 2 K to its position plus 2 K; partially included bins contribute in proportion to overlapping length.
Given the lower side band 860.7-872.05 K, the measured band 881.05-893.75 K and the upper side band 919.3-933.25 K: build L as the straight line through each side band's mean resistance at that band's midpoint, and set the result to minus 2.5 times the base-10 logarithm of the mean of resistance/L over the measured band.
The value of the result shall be 0.175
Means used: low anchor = 111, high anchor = 101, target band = 91.3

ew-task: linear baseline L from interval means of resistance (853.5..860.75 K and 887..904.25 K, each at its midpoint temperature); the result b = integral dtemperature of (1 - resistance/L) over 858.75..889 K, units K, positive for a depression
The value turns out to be -2.0 K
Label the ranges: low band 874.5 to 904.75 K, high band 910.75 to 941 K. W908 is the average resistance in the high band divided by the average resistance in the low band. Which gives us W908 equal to 1.08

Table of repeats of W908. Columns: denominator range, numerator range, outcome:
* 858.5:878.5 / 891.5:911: 0.89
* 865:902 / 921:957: 1.02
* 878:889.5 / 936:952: 1.01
